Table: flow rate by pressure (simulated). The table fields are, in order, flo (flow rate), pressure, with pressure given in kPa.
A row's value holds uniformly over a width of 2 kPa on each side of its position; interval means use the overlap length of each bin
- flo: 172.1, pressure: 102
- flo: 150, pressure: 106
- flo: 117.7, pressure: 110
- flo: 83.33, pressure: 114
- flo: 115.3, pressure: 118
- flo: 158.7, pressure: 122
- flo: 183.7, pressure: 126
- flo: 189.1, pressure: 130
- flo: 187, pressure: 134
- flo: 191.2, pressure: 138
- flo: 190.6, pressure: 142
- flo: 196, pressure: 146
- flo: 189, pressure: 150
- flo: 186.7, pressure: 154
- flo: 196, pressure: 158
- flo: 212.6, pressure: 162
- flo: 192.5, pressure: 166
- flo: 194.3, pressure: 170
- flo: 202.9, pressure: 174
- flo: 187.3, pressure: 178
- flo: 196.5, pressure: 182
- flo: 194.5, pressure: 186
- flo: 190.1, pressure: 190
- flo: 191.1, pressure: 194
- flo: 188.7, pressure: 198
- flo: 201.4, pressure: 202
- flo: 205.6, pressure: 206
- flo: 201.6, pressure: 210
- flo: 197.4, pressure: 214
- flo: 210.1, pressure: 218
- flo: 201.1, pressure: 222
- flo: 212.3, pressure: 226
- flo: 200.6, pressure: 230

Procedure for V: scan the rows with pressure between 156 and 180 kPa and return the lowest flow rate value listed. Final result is 187.3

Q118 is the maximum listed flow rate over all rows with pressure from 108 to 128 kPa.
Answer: 183.7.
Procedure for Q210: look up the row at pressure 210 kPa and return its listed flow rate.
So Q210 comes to 201.6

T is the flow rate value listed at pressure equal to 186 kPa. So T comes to 194.5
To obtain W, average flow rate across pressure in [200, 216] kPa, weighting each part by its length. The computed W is 202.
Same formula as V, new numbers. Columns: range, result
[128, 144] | 187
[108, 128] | 83.33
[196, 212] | 188.7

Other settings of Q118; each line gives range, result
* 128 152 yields 196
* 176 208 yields 205.6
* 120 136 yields 189.1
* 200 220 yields 210.1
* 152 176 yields 212.6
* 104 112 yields 150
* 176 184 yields 196.5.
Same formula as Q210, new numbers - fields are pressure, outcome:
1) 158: 196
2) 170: 194.3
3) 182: 196.5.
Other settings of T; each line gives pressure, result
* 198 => 188.7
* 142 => 190.6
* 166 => 192.5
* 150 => 189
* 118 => 115.3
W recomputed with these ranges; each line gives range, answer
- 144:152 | 192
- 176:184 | 192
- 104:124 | 125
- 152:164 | 198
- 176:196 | 192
